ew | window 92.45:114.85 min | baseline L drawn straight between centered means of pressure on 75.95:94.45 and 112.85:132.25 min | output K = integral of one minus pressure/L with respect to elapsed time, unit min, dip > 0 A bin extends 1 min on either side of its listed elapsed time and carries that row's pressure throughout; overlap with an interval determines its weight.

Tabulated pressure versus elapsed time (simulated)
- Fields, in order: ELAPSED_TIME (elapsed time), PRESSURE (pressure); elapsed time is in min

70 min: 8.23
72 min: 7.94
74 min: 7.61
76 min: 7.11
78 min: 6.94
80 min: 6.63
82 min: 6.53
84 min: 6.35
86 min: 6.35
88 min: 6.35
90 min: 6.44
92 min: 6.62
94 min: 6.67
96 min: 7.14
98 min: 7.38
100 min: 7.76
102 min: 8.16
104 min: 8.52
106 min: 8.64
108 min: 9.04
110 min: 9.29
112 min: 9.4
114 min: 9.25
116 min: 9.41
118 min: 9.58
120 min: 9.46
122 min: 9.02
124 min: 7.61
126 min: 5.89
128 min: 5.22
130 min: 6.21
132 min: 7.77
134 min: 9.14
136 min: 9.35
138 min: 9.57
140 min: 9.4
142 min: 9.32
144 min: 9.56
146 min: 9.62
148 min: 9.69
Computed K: -3.0 min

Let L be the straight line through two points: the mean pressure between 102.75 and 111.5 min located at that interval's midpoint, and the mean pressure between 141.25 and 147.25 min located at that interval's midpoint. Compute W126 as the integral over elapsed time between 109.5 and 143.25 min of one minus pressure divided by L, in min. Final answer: 2.51 min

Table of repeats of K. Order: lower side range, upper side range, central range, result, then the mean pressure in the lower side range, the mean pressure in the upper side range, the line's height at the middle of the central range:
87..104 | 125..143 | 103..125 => -4.3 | 7.15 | 7.99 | 7.55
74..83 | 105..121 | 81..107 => 2.7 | 6.89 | 9.26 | 7.96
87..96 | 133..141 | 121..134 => 2.4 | 6.59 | 9.37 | 8.79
